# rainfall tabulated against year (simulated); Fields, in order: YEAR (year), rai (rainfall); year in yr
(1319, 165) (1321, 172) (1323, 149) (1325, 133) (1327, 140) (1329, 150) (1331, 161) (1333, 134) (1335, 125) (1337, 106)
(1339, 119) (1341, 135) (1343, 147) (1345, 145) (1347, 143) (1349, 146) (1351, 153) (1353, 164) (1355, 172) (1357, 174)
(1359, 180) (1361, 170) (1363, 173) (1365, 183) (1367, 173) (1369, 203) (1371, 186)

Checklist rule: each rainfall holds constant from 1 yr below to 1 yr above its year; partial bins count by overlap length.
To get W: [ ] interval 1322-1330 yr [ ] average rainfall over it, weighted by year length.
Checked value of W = 143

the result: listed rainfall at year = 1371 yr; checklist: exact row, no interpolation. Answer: 186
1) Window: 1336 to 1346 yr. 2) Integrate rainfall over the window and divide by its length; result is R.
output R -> 130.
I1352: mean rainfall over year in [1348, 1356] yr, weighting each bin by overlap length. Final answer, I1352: 159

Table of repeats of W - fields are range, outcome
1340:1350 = 143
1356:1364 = 174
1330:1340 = 129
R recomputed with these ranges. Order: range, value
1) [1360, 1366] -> 175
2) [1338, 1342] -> 127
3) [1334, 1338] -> 116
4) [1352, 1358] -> 170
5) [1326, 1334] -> 146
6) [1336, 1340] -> 112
